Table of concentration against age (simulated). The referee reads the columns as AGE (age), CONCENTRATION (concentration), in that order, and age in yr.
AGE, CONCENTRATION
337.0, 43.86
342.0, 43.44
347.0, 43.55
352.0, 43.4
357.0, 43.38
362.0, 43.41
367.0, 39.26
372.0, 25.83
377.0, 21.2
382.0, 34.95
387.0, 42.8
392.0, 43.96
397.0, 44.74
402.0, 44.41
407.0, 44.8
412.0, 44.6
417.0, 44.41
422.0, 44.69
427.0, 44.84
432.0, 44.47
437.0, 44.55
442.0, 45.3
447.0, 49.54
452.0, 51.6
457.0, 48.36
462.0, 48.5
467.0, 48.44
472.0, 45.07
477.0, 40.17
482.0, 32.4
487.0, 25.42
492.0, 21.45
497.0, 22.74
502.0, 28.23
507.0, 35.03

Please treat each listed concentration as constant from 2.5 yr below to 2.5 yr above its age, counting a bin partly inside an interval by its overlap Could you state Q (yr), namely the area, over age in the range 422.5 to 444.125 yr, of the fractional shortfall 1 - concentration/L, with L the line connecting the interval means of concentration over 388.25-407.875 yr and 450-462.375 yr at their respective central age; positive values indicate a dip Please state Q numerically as 1.2 yr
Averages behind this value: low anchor 44.3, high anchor 49.6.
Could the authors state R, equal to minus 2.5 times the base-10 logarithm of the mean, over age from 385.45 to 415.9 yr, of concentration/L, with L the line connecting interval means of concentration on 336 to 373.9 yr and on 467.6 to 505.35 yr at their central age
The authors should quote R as -0.17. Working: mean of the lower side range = 40.9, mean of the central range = 44.3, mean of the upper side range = 31.8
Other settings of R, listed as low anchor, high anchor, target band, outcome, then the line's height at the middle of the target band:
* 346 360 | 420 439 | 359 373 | 0.16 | 43.6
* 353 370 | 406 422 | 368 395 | 0.24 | 42.8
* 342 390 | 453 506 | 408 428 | -0.20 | 37.3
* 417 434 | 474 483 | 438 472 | -0.19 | 40.6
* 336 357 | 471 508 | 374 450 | -0.14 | 37.6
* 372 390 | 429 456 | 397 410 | -0.18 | 37.7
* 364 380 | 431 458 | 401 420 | -0.15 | 39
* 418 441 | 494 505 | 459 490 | -0.21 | 32.5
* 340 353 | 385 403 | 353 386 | 0.23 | 43.7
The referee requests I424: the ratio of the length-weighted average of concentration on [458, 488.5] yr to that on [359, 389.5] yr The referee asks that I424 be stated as 1.18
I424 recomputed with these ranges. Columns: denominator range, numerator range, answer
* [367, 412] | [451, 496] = 1.02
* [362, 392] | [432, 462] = 1.38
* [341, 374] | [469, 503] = 0.77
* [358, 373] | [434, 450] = 1.23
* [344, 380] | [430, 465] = 1.28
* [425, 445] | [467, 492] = 0.79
